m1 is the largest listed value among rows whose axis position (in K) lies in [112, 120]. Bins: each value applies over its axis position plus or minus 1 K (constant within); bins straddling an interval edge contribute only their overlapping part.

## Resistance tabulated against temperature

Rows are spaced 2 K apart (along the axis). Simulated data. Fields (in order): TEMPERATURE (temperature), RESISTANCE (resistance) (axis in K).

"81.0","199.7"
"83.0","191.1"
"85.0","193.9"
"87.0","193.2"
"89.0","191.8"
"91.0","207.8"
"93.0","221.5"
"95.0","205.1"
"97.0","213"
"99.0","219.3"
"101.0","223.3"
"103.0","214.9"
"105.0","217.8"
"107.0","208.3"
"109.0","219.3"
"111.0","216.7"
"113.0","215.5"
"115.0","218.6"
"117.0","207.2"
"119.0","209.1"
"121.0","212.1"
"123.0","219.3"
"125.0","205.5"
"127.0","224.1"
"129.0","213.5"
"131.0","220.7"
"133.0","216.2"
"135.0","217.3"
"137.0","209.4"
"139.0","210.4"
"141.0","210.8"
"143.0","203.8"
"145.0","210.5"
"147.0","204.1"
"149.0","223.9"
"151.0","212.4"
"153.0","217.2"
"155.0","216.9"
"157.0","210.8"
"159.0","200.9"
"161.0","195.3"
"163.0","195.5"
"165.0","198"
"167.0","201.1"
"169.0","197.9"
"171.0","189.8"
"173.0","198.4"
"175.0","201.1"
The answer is 218.6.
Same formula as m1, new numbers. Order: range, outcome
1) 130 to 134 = 220.7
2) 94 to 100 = 219.3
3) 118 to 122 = 212.1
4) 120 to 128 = 224.1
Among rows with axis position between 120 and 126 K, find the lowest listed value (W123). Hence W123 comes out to 205.5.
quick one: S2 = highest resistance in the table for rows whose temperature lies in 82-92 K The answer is 207.8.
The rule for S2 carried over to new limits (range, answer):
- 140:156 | 223.9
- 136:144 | 210.8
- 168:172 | 197.9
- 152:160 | 217.2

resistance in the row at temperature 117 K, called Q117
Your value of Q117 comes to 207.2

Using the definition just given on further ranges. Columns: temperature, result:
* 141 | 210.8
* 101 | 223.3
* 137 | 209.4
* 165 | 198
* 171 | 189.8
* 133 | 216.2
